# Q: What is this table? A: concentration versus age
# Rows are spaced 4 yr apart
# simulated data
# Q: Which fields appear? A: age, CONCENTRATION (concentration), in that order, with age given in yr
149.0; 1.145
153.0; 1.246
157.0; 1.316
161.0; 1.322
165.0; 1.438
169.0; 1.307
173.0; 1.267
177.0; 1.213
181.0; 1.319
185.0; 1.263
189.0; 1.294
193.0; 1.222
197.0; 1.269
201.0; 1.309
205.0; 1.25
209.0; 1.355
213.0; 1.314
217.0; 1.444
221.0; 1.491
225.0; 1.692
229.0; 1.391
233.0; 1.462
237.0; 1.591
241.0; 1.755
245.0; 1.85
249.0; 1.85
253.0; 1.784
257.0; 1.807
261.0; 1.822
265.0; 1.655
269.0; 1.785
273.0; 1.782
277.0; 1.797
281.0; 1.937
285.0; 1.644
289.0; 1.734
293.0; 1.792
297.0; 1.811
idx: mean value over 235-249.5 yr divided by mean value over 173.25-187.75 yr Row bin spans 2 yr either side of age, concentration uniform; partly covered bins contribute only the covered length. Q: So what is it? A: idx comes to 1.38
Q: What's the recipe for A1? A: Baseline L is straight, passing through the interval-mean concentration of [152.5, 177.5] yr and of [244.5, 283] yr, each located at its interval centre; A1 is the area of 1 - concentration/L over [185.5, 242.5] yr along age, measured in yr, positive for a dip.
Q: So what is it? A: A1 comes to 5.4 yr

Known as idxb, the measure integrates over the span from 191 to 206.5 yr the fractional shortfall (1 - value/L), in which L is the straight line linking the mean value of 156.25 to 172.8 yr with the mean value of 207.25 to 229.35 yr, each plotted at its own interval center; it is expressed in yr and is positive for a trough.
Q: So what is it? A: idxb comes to 1.6 yr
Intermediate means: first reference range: 1.34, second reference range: 1.45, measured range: 1.26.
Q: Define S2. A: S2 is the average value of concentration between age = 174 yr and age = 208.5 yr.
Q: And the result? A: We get 1.27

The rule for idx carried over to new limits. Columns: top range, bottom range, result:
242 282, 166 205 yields 1.41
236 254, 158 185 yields 1.36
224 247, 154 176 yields 1.23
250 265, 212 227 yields 1.19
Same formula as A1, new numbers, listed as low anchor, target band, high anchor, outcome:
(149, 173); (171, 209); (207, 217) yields 1.79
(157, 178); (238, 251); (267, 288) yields -1.23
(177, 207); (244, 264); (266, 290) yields -2.19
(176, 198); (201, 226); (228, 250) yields 1.03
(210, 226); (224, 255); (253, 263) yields -0.38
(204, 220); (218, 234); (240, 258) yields 0.18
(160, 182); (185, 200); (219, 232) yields 1.37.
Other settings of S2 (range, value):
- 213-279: 1.67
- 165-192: 1.29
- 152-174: 1.32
